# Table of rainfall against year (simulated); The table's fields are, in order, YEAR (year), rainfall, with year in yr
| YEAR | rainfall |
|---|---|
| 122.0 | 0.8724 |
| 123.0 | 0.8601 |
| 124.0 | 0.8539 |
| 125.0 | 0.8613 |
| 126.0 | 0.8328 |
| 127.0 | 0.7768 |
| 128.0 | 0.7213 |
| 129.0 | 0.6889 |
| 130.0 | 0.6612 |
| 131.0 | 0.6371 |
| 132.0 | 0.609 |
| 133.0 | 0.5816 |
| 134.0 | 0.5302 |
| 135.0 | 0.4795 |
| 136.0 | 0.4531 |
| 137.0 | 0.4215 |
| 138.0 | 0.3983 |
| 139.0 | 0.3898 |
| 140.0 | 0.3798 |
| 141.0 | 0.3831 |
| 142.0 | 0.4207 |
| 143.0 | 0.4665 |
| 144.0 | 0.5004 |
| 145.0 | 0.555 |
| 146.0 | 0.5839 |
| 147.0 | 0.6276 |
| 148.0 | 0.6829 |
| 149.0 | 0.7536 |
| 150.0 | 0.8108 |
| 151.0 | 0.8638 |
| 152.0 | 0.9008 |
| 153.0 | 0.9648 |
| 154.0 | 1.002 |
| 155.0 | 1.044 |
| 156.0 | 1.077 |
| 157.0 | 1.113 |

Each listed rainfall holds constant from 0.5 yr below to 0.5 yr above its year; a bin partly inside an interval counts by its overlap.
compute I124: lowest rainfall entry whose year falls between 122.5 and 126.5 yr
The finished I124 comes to 0.8328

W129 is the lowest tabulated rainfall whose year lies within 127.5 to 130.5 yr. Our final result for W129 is 0.6612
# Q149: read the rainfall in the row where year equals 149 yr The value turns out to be 0.7536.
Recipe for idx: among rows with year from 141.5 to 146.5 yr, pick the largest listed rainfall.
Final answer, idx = 0.5839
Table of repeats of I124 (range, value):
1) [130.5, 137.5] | 0.4215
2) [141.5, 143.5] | 0.4207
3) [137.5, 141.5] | 0.3798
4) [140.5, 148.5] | 0.3831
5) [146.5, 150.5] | 0.6276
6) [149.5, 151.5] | 0.8108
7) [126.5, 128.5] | 0.7213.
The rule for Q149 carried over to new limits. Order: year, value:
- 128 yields 0.7213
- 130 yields 0.6612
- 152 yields 0.9008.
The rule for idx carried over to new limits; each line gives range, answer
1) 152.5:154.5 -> 1.002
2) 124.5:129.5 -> 0.8613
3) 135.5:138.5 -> 0.4531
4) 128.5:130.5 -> 0.6889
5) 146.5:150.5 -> 0.8108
